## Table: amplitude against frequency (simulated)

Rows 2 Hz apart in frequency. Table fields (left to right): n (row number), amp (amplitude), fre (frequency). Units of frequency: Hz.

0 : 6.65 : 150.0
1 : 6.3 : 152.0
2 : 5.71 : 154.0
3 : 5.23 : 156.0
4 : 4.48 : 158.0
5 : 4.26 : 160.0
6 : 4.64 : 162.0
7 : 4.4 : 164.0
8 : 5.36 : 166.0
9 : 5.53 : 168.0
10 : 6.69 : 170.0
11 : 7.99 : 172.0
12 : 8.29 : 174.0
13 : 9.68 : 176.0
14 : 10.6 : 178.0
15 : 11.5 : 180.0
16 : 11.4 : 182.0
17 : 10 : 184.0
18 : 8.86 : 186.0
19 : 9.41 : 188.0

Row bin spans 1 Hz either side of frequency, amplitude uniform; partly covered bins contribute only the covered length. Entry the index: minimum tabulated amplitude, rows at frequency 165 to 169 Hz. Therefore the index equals 5.36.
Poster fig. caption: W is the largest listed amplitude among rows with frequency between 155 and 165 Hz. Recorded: 5.23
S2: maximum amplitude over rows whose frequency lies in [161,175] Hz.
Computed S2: 8.29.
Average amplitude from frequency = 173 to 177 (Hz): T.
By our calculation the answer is 8.98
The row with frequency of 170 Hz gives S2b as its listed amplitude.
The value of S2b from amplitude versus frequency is 6.69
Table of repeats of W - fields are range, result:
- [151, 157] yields 6.3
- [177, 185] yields 11.5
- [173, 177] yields 9.68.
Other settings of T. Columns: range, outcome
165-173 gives 6.39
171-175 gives 8.14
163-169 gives 5.1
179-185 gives 11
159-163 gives 4.45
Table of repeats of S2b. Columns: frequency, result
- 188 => 9.41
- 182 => 11.4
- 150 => 6.65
